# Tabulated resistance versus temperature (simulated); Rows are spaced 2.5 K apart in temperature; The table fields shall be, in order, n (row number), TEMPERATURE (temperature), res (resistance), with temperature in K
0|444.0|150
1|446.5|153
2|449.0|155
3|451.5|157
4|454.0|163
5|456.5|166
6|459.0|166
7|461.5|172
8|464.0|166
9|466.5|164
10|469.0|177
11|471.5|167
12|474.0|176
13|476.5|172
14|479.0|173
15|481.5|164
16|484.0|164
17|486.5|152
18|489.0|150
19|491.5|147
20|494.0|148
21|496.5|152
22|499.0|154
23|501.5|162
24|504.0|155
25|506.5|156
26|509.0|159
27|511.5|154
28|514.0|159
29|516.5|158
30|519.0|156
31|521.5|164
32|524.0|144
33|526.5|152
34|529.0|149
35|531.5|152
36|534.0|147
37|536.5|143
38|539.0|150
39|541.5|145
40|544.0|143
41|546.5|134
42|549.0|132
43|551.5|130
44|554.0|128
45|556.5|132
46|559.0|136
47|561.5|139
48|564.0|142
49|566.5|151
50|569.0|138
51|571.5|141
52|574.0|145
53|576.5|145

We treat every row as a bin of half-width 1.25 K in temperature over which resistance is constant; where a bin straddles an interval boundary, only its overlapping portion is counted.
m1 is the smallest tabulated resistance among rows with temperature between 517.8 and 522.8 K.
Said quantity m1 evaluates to 156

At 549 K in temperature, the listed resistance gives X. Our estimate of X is 132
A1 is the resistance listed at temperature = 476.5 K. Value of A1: 172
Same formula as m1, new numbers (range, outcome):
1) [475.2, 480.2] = 172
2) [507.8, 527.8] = 144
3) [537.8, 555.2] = 128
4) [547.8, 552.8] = 130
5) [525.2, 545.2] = 143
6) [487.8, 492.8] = 147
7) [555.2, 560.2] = 132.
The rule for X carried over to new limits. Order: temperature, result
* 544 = 143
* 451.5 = 157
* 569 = 138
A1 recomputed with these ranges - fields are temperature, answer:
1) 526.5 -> 152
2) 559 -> 136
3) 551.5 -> 130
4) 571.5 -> 141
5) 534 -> 147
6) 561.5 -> 139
